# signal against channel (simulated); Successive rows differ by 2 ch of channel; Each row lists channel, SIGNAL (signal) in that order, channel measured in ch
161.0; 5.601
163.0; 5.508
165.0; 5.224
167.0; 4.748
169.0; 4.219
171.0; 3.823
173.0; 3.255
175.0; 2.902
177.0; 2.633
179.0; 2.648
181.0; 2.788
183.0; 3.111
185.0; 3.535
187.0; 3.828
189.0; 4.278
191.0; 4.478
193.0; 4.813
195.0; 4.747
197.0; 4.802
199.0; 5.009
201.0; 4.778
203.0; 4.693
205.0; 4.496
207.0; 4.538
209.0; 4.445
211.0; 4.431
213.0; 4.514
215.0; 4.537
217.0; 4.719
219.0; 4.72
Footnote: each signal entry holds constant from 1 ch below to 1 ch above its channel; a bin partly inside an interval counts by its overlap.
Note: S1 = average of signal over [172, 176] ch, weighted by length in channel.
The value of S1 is 3.08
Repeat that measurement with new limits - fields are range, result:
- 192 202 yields 4.83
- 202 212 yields 4.52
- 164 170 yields 4.73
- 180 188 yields 3.32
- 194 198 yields 4.77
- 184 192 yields 4.03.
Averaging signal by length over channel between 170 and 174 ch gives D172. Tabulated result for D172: 3.54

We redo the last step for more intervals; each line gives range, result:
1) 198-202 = 4.89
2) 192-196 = 4.78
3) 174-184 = 2.82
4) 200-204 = 4.74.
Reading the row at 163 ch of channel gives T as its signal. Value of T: 5.508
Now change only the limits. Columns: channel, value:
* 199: 5.009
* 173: 3.255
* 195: 4.747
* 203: 4.693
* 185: 3.535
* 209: 4.445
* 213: 4.514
